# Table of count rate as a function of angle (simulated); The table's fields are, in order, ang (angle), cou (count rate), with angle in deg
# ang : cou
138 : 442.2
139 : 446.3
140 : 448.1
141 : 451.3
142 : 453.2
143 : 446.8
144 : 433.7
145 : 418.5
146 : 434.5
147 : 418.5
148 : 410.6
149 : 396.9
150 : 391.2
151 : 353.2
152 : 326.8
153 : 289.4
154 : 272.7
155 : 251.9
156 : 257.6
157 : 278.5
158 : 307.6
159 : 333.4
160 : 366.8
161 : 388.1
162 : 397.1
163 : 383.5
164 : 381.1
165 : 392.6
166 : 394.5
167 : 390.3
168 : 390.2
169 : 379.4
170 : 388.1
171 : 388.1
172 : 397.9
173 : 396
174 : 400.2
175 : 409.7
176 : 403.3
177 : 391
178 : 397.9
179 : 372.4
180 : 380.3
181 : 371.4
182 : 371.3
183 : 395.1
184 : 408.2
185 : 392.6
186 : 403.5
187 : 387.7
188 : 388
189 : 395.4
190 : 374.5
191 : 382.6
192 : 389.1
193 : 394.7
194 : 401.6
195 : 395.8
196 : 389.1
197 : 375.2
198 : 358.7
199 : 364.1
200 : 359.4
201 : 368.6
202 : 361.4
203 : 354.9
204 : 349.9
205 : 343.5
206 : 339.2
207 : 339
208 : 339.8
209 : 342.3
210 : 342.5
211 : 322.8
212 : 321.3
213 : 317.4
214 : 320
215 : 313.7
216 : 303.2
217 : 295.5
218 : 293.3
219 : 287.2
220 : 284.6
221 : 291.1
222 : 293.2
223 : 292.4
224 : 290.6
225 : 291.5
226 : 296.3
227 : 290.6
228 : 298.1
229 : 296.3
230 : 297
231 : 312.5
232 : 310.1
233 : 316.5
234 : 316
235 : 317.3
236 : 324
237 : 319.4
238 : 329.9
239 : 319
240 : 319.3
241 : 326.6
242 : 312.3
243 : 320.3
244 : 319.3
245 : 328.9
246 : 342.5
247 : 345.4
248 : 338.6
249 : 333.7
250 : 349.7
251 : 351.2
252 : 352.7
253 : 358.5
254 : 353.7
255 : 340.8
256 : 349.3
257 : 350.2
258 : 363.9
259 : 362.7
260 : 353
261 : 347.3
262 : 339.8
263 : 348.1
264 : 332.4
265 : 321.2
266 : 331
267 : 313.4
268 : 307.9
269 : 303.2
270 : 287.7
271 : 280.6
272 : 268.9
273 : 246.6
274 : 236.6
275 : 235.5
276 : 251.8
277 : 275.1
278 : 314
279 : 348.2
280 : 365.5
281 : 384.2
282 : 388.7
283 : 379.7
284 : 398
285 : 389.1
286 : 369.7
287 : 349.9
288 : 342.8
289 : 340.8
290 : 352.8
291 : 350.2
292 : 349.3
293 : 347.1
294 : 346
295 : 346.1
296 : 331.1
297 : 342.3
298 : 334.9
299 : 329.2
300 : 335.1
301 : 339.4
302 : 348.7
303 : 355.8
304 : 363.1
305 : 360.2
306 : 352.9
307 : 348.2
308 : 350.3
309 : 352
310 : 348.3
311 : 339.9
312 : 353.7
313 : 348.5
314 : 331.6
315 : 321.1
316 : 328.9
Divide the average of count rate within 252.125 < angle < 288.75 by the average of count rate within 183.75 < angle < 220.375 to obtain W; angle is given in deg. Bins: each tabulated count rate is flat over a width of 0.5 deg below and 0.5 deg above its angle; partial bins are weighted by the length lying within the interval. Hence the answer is 0.93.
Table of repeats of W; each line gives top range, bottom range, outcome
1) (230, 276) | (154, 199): 0.86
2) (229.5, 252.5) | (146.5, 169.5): 0.92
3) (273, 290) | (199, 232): 1.05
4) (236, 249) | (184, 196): 0.83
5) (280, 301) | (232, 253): 1.08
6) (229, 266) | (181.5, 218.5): 0.93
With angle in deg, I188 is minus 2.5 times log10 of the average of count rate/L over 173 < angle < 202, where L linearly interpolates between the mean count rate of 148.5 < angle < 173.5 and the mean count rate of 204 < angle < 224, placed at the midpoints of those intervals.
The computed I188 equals -0.15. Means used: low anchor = 356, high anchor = 315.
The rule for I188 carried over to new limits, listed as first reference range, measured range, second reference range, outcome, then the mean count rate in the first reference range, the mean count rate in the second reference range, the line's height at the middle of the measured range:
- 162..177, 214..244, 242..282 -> 0.143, 393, 325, 349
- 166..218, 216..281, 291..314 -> 0.134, 369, 346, 357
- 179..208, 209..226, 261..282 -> 0.165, 376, 308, 355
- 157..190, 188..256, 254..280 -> 0.045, 384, 314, 348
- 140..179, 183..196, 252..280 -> -0.090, 379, 317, 361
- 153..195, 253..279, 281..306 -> 0.145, 374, 354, 359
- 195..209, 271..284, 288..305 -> 0.123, 358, 345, 348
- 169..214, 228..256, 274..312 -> 0.098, 374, 343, 359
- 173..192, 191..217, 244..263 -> 0.077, 390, 347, 377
